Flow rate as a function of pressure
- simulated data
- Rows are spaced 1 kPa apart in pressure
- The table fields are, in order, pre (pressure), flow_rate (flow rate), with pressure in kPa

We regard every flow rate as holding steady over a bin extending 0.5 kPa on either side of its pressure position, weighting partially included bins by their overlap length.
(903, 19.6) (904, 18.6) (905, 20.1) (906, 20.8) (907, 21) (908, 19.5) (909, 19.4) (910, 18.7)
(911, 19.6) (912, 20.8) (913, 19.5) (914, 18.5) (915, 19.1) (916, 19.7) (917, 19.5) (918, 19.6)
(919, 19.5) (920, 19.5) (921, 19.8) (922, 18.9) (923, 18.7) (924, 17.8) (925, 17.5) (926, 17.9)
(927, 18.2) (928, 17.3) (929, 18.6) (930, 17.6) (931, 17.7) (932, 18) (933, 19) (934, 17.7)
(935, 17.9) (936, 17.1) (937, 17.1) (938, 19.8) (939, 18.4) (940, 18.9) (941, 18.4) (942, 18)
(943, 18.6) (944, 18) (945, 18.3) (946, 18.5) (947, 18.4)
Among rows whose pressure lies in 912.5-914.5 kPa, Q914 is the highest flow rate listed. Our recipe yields 19.5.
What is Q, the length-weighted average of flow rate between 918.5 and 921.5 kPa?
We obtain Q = 19.6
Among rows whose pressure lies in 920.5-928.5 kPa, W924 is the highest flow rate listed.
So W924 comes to 19.8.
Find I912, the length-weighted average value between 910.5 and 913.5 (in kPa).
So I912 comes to 20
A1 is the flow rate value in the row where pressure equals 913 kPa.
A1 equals 19.5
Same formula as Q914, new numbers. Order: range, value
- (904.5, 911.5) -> 21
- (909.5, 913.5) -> 20.8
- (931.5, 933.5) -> 19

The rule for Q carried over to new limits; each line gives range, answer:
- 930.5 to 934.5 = 18.1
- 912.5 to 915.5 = 19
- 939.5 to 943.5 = 18.5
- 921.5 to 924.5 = 18.5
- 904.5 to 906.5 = 20.5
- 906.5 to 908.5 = 20.2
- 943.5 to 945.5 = 18.1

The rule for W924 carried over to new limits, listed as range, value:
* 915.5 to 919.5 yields 19.7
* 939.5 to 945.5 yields 18.9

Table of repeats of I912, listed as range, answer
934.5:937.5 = 17.4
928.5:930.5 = 18.1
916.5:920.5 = 19.5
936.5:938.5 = 18.5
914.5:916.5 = 19.4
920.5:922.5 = 19.4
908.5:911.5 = 19.2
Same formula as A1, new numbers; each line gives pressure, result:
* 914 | 18.5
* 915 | 19.1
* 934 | 17.7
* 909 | 19.4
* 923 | 18.7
